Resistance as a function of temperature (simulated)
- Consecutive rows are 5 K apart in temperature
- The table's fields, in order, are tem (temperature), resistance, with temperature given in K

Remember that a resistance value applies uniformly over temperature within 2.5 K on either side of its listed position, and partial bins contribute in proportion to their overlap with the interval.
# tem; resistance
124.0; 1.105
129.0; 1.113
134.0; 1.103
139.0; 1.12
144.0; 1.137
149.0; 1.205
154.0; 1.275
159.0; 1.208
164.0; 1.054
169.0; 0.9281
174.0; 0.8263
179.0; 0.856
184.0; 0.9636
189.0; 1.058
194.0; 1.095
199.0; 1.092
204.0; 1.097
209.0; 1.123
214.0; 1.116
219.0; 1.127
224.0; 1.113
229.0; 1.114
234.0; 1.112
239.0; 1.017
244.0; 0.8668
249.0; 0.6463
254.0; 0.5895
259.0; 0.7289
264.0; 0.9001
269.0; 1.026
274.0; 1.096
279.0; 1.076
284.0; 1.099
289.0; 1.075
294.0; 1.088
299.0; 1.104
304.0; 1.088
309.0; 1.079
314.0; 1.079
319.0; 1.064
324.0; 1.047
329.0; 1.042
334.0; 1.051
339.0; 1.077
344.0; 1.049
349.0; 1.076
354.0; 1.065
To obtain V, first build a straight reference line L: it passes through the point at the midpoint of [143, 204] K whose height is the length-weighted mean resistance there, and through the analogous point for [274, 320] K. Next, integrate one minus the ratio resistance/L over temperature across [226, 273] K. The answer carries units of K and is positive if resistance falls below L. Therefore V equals 7.7 K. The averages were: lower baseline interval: 1.06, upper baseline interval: 1.08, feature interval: 0.898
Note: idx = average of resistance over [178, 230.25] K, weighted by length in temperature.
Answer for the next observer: 1.07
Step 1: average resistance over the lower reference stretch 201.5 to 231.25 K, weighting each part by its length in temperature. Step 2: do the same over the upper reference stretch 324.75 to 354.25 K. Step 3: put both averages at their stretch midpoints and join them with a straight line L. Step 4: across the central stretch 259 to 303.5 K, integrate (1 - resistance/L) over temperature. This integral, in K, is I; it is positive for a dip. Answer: 1.8 K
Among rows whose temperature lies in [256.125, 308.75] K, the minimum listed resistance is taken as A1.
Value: 0.7289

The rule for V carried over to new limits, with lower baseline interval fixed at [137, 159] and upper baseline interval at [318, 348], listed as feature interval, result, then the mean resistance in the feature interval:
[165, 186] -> 4.77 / 0.903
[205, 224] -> 0.36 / 1.12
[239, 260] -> 7.02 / 0.743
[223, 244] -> 1.24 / 1.06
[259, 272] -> 2.13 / 0.923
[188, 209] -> 1.10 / 1.09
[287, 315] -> -0.20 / 1.09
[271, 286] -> 0.09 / 1.09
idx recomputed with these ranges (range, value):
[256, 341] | 1.04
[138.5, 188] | 1.05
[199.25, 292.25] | 0.999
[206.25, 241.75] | 1.1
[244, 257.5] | 0.672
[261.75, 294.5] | 1.05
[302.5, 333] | 1.07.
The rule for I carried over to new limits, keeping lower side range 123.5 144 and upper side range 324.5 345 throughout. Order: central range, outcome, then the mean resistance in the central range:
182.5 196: 0.7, 1.04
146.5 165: -1.5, 1.2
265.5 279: 0.3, 1.05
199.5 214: -0.2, 1.11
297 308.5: -0.3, 1.09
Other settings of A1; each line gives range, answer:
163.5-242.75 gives 0.8263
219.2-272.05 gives 0.5895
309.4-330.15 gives 1.042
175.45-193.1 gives 0.856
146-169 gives 0.9281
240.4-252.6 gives 0.6463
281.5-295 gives 1.075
